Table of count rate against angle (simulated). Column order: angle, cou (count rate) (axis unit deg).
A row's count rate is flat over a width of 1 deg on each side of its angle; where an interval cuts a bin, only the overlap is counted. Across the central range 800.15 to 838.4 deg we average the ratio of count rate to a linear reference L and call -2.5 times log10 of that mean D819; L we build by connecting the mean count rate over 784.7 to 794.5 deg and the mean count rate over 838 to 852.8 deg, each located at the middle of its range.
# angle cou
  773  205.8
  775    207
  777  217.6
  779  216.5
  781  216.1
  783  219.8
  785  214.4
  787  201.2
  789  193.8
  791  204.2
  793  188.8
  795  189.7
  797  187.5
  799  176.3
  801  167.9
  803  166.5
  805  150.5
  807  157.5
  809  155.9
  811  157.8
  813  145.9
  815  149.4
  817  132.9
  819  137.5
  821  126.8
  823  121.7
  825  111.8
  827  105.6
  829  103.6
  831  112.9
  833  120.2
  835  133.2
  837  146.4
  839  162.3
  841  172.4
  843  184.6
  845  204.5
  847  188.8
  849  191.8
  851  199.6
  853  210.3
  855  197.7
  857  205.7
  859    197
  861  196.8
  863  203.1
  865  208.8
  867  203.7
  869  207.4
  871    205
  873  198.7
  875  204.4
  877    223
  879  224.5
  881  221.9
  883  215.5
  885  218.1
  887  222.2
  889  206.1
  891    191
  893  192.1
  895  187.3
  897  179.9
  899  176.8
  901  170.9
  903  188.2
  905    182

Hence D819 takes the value 0.37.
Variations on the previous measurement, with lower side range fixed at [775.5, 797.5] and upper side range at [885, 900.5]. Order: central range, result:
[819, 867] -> 0.199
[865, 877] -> -0.050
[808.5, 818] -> 0.340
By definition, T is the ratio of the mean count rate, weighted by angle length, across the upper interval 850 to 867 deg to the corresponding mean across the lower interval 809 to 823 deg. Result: 1.4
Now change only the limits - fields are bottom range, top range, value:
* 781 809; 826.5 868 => 0.94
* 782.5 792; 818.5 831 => 0.57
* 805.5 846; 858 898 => 1.44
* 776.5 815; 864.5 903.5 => 1.10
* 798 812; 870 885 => 1.32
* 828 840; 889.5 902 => 1.42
